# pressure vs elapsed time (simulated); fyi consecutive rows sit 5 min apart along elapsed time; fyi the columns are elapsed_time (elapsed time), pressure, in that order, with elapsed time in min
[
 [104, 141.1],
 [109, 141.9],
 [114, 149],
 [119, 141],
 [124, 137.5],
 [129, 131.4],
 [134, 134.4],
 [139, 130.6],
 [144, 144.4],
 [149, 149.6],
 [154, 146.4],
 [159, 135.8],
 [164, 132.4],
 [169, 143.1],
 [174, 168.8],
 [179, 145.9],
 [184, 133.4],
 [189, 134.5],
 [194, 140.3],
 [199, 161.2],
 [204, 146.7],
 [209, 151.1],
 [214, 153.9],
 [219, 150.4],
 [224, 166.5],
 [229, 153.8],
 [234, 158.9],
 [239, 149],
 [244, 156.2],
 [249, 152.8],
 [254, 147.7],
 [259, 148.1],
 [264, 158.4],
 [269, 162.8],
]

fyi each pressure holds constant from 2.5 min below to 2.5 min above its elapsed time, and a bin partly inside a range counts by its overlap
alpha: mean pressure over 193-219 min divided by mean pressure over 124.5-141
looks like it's 1.1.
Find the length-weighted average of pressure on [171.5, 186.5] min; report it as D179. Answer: 149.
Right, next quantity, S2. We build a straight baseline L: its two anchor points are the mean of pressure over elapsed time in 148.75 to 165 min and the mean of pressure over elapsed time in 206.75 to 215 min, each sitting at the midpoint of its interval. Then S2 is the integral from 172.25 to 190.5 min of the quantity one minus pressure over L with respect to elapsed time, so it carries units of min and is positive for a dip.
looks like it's 0.1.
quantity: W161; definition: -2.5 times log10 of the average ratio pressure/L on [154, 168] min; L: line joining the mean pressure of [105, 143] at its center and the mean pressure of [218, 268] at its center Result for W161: 0.05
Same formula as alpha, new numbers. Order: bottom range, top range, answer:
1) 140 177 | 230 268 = 1.06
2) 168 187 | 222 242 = 1.06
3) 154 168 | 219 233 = 1.15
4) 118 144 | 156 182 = 1.07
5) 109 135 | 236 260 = 1.09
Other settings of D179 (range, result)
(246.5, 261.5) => 150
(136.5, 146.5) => 138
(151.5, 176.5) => 145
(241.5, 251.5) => 154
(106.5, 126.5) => 142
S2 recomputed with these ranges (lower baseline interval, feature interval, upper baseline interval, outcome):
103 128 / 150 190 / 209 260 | 1.1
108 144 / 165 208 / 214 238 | 0.8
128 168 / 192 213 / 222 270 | -0.4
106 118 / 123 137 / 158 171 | 0.8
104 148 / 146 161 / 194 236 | 0.0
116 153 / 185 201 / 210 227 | 0.8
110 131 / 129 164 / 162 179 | 1.3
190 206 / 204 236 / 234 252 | -0.9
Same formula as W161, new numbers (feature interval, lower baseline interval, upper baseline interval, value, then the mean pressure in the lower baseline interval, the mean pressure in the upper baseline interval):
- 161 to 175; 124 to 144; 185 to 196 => -0.07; 134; 137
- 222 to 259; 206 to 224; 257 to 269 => 0.00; 154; 155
